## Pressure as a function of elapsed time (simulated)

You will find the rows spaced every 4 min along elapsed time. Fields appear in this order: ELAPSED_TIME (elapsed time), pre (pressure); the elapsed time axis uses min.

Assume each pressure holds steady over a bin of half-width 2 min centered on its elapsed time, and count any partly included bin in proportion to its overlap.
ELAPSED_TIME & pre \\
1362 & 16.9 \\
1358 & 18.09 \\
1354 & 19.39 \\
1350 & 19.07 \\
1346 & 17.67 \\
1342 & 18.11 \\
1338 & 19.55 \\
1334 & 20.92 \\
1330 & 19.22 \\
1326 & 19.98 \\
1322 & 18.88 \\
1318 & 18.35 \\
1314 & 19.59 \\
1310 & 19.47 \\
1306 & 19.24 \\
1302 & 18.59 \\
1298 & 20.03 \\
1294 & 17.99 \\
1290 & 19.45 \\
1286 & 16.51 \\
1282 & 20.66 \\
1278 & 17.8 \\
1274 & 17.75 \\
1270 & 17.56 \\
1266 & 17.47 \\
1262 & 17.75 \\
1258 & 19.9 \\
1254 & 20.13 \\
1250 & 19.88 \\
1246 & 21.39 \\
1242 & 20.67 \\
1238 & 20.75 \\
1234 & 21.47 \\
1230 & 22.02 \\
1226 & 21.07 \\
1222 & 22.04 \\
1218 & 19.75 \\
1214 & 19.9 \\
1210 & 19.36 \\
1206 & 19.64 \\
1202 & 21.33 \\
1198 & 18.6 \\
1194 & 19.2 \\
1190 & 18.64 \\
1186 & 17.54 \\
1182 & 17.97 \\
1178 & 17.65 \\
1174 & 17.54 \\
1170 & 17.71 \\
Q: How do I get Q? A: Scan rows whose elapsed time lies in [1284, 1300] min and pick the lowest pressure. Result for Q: 16.51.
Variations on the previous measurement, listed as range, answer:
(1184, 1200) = 17.54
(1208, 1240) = 19.36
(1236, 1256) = 19.88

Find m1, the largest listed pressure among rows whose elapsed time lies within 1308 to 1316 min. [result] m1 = 19.59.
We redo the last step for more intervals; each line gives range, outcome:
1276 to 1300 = 20.66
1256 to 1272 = 19.9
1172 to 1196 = 19.2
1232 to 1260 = 21.47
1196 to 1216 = 21.33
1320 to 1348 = 20.92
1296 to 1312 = 20.03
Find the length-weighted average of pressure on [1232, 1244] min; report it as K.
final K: 21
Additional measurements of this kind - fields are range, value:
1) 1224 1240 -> 21.3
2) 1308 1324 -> 19.1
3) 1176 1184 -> 17.8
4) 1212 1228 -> 20.7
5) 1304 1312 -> 19.4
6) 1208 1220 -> 19.7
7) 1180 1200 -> 18.4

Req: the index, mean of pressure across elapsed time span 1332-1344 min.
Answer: 19.5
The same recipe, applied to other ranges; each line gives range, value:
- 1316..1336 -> 19.5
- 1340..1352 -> 18.3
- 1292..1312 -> 19.1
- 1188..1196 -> 18.9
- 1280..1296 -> 18.7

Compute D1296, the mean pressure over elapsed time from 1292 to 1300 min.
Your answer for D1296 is 19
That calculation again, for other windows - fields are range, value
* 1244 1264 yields 19.8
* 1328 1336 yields 20.1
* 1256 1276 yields 18.1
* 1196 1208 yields 19.9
